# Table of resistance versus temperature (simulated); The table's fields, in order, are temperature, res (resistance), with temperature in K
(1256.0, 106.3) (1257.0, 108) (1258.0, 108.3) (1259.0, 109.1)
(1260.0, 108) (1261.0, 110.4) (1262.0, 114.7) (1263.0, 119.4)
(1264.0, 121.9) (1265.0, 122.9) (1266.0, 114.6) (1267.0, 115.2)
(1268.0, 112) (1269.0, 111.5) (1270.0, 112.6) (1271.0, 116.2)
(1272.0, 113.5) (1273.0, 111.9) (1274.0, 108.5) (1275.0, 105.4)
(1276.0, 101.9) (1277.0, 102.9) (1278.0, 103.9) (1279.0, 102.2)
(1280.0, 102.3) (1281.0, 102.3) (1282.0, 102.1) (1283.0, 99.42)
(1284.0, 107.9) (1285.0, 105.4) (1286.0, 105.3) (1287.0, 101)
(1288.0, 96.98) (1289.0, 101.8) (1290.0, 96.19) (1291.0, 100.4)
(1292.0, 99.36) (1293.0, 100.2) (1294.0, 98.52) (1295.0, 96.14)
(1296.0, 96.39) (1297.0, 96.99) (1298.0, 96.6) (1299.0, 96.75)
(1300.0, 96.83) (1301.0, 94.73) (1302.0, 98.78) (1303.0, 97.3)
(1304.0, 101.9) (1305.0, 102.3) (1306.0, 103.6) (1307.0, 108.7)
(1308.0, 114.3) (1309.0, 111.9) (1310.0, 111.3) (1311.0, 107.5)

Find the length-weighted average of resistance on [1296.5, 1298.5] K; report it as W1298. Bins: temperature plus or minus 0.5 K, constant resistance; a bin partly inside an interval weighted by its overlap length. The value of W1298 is 96.8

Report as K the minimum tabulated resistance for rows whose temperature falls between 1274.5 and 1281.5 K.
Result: 101.9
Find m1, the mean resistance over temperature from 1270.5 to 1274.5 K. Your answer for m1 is 113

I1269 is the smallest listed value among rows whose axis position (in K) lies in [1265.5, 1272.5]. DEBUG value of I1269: 111.5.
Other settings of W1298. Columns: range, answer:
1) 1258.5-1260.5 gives 109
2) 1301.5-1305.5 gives 100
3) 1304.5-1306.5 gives 103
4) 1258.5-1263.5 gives 112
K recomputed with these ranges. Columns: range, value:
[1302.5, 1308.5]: 97.3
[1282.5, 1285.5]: 99.42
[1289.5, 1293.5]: 96.19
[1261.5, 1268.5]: 112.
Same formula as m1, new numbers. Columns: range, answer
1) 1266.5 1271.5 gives 114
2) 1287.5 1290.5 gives 98.3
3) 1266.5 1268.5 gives 114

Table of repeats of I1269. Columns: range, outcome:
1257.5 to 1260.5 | 108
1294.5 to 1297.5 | 96.14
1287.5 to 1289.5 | 96.98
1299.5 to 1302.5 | 94.73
